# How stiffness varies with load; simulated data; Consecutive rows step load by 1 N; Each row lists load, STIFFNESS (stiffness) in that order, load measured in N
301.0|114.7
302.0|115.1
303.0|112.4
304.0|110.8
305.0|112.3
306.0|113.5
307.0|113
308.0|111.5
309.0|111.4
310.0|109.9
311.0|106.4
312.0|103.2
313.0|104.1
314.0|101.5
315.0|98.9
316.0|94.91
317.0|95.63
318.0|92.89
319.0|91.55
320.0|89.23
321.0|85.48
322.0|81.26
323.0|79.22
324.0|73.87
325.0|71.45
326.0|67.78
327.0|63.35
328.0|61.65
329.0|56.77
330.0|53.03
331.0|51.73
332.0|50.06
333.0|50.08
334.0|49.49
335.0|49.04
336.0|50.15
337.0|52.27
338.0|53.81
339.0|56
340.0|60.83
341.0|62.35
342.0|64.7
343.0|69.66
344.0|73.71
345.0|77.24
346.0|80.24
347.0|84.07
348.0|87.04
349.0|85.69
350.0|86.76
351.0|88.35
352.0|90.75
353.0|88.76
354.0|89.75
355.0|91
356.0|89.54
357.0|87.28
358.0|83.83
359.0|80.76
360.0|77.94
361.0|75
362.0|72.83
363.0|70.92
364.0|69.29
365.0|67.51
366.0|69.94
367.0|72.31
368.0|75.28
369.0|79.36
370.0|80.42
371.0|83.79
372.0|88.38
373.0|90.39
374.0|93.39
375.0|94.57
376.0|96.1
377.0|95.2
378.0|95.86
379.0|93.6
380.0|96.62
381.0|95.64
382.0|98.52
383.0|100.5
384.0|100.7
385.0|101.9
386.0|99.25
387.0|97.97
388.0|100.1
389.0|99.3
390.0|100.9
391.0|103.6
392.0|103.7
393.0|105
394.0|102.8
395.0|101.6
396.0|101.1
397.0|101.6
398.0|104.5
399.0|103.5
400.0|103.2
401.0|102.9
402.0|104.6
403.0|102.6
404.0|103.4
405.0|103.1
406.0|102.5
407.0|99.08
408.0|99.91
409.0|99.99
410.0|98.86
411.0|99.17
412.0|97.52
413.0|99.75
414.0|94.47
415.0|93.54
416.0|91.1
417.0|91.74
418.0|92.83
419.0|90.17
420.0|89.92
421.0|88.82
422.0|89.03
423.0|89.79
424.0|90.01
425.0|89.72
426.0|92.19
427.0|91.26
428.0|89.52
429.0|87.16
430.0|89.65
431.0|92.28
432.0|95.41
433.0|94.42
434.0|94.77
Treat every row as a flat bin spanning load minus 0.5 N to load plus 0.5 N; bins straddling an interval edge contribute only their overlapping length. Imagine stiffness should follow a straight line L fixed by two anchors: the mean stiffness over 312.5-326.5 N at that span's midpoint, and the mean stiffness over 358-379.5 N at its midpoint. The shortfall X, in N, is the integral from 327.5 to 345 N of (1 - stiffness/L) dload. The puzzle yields 5.8 N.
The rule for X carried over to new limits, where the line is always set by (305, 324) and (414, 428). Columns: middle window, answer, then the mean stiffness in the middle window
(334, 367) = 7.51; 74.2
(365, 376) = 1.38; 82.7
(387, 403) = -1.66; 102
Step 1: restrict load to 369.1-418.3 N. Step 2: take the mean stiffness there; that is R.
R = 98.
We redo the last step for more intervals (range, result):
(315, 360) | 74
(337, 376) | 78.7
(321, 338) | 60.6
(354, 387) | 86.7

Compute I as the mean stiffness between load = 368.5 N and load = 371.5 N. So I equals 81.2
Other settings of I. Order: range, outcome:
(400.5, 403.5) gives 103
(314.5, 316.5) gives 96.9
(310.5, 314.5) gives 104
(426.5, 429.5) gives 89.3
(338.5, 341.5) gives 59.7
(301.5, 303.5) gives 114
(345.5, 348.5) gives 83.8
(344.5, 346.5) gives 78.7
